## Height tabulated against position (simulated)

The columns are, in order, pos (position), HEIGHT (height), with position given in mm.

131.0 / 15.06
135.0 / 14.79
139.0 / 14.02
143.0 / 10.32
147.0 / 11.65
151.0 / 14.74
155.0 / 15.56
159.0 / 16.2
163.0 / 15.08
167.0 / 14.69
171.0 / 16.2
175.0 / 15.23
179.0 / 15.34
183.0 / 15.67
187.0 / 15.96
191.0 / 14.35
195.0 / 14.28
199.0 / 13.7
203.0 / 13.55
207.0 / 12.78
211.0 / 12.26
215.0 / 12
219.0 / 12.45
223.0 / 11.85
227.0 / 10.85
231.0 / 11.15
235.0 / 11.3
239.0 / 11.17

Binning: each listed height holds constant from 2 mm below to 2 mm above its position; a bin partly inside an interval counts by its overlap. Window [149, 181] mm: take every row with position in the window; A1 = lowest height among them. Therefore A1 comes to 14.69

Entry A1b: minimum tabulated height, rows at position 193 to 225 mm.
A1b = 11.85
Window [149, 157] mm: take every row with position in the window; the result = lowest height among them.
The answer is 14.74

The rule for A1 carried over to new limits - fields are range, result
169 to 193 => 14.35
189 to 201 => 13.7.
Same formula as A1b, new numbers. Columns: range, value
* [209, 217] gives 12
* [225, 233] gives 10.85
